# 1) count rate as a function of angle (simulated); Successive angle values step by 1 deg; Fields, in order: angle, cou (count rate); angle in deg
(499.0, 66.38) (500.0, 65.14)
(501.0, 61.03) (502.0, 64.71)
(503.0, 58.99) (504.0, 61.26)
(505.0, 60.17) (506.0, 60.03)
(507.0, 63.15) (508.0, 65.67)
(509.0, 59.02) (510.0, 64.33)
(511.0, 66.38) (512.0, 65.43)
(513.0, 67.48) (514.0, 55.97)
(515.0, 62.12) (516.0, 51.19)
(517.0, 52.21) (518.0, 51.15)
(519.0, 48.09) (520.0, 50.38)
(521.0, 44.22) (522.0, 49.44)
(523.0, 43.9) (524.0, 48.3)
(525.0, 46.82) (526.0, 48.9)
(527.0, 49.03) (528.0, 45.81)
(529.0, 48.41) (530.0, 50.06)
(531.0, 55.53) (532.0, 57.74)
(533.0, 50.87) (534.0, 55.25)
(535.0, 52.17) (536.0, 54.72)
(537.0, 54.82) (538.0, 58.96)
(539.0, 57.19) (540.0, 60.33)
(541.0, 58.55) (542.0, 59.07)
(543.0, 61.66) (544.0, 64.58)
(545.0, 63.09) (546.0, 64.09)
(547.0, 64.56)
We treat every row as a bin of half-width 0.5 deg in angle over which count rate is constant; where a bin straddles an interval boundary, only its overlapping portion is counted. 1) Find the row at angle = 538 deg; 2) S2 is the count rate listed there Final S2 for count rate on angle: 58.96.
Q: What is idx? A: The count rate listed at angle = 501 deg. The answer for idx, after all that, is 61.03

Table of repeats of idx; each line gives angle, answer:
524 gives 48.3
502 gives 64.71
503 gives 58.99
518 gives 51.15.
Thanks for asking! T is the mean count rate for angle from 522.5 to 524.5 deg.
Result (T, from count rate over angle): 46.1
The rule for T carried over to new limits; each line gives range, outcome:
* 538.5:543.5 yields 59.4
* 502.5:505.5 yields 60.1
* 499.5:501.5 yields 63.1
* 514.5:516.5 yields 56.7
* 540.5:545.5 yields 61.4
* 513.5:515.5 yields 59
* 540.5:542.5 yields 58.8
